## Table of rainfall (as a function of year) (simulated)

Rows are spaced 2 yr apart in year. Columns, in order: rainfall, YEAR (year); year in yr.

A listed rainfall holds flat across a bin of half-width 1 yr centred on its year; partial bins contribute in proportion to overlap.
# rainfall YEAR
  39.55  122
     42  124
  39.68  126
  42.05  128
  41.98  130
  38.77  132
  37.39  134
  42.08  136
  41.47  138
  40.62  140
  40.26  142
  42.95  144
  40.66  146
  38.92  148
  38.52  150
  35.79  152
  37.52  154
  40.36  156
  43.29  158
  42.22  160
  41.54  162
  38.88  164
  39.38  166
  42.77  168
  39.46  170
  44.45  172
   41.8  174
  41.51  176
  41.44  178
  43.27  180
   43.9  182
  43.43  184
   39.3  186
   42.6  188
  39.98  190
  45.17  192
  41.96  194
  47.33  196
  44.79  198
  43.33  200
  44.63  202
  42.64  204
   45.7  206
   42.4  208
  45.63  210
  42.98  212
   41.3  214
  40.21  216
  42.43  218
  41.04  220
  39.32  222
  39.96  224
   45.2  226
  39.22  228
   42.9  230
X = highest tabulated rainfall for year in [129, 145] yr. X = 42.95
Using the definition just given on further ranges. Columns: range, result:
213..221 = 42.43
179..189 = 43.9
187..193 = 45.17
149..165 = 43.29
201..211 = 45.7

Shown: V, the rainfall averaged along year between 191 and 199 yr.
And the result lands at 44.8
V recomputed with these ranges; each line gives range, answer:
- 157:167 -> 41.1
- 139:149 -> 40.7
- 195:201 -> 45.1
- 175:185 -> 42.7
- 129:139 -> 40.3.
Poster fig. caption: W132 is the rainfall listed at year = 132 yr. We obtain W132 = 38.77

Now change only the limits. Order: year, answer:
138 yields 41.47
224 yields 39.96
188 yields 42.6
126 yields 39.68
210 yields 45.63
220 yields 41.04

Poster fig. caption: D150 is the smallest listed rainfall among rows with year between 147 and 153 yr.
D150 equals 35.79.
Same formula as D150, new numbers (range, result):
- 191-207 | 41.96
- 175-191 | 39.3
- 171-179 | 41.44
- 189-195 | 39.98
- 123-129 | 39.68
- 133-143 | 37.39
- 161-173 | 38.88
